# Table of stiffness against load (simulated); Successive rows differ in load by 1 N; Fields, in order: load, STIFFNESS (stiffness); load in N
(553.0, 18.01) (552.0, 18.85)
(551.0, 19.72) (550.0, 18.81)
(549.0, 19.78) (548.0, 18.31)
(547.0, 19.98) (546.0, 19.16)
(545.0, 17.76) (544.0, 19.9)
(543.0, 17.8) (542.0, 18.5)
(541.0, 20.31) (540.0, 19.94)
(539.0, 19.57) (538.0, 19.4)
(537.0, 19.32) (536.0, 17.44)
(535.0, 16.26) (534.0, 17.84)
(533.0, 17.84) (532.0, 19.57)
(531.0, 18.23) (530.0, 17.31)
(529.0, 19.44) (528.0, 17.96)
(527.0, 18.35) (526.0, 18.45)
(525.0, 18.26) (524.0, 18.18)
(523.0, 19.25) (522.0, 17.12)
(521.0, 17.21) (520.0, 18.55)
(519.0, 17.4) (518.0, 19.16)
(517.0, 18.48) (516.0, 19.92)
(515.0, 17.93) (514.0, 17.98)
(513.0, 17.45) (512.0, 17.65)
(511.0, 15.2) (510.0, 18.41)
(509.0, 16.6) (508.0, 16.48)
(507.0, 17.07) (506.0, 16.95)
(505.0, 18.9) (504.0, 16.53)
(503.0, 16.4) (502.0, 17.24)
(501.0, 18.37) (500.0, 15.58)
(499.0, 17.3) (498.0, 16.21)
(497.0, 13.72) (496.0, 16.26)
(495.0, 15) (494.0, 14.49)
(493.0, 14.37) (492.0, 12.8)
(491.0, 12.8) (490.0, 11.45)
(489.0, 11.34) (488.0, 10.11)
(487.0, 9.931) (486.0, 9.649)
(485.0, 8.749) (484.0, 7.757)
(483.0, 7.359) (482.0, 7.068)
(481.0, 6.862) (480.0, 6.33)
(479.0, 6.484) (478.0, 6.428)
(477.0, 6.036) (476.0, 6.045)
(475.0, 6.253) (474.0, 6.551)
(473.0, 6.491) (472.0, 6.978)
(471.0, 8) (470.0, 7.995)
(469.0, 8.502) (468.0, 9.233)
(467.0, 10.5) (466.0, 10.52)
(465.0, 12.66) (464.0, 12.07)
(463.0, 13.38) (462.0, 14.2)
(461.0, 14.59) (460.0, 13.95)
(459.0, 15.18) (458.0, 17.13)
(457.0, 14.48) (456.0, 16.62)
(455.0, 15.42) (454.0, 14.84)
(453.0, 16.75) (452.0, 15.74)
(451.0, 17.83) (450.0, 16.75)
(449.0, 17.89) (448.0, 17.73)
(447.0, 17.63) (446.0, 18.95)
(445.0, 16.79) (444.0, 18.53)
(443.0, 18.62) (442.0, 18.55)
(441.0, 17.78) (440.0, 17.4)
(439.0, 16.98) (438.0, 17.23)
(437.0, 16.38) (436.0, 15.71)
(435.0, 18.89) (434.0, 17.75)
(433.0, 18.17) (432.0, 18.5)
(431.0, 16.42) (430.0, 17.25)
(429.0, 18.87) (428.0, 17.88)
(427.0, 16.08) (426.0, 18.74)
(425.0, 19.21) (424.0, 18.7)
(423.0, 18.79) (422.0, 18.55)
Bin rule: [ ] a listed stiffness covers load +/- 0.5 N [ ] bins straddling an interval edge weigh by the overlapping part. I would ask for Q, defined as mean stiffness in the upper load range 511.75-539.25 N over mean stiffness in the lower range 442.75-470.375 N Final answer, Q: 1.23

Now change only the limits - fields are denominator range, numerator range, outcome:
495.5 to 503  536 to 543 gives 1.17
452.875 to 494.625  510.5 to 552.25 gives 1.74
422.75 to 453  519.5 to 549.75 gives 1.05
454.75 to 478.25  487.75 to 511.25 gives 1.43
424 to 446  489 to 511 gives 0.89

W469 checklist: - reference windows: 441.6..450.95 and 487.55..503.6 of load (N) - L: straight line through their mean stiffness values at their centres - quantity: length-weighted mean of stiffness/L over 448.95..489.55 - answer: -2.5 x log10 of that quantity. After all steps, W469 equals 0.45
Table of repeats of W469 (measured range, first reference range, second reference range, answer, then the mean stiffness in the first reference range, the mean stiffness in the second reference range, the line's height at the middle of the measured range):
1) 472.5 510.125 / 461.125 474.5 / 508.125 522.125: 0.18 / 9.91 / 17.8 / 13.8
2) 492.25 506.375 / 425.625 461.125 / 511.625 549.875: 0.12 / 17.1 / 18.5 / 18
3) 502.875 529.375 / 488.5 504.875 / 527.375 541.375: -0.06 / 15.1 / 18.6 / 16.9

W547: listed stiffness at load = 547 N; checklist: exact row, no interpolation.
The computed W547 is 19.98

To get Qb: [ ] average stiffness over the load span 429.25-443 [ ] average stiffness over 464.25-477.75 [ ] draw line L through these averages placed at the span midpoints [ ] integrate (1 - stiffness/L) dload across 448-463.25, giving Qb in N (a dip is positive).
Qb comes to -4.3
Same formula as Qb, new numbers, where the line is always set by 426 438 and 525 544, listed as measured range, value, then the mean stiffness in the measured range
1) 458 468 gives 2.7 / 13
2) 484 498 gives 4.5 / 12.3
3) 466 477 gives 6.3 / 7.71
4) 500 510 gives 0.6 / 17.2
